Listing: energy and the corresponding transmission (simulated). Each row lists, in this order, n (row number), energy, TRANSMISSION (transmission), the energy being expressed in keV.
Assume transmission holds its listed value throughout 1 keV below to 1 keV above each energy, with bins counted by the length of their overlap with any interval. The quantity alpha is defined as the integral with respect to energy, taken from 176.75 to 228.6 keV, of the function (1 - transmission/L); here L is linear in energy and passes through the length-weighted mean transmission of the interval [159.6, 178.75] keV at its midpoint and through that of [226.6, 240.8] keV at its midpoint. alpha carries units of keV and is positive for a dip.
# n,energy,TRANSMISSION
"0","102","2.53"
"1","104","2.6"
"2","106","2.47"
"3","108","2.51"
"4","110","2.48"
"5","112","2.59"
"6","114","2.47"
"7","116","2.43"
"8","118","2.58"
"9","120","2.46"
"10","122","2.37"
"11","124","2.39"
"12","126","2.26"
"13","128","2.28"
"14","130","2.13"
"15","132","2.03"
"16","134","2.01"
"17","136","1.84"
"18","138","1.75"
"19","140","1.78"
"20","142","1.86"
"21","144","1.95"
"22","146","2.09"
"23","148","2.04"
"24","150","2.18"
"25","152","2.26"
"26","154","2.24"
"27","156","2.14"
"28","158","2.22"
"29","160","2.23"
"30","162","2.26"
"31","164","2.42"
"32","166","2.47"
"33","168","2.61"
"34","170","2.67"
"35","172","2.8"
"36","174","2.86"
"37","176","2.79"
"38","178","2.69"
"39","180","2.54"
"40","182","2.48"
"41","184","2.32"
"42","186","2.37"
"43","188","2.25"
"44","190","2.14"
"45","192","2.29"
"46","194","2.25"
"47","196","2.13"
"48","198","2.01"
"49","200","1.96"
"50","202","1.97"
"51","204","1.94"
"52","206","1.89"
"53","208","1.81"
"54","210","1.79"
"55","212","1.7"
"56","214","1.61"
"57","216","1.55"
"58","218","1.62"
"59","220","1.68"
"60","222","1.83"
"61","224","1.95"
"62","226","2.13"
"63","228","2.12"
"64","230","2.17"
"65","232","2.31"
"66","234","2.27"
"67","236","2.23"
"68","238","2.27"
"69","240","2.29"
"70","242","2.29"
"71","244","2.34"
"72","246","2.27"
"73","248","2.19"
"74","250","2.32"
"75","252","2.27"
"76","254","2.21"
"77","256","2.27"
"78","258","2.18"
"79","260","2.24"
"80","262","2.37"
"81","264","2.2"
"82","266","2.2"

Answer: 7.9 keV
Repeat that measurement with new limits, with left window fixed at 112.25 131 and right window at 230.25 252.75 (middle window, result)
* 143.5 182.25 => -0.9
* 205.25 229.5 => 5.1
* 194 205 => 1.4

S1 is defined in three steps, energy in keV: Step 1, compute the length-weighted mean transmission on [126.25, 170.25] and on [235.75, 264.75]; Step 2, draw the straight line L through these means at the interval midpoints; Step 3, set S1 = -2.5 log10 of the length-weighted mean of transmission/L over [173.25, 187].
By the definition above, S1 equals -0.18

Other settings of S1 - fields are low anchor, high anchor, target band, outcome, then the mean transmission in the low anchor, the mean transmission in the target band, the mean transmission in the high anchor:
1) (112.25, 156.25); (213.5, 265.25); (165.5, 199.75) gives -0.14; 2.17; 2.44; 2.13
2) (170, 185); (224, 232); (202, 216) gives 0.29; 2.64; 1.79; 2.14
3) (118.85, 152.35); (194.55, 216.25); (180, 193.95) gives -0.20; 2.1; 2.32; 1.87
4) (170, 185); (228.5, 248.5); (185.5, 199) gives 0.16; 2.64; 2.2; 2.26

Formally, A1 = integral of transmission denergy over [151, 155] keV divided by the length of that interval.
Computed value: 2.25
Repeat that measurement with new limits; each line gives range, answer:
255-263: 2.26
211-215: 1.66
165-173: 2.64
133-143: 1.85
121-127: 2.34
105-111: 2.49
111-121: 2.51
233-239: 2.26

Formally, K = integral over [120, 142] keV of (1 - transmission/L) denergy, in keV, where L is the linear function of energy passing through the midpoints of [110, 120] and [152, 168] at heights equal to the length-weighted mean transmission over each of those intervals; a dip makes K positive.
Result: 3.1 keV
